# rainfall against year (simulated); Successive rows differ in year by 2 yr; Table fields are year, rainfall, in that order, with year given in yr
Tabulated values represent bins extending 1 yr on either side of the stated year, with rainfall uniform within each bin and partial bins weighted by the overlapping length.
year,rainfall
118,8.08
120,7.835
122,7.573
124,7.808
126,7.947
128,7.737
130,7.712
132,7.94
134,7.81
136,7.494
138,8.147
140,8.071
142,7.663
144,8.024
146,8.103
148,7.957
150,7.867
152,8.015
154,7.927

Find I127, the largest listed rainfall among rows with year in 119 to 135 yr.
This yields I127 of 7.947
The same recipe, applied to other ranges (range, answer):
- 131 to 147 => 8.147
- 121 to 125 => 7.808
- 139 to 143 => 8.071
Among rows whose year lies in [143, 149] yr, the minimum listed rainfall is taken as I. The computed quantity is 7.957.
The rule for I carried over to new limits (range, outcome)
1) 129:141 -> 7.494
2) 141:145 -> 7.663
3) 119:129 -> 7.573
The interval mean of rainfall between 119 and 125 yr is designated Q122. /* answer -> 7.74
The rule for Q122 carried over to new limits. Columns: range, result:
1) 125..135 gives 7.83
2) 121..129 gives 7.77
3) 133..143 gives 7.84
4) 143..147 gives 8.06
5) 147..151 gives 7.91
